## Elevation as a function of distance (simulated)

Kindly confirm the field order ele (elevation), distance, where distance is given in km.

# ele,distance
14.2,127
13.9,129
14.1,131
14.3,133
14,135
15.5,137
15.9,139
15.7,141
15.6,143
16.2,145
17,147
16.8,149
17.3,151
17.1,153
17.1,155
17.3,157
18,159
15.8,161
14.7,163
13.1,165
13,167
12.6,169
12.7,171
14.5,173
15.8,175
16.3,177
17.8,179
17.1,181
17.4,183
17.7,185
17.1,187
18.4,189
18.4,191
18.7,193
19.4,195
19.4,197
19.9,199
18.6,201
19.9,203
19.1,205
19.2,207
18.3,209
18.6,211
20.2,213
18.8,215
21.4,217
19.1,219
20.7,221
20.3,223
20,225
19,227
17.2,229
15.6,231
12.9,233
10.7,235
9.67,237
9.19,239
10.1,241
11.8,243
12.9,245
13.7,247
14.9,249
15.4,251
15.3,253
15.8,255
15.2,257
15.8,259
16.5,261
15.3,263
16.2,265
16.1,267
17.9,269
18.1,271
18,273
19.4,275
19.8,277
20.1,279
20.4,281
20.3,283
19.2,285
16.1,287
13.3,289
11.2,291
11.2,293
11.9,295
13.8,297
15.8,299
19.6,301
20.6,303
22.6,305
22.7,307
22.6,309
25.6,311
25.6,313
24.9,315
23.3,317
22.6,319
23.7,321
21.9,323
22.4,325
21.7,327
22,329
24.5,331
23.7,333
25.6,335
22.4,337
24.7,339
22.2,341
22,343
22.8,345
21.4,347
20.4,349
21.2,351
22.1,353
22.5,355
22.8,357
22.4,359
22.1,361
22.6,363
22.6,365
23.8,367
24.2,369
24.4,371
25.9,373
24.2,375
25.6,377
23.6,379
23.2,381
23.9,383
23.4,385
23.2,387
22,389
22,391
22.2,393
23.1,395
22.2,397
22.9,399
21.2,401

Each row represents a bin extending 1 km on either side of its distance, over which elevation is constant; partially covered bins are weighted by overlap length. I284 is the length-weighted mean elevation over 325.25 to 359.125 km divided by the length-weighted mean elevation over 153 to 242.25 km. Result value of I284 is 1.3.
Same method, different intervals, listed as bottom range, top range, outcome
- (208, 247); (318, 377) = 1.43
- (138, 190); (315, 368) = 1.41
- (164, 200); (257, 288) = 1.07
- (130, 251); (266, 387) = 1.30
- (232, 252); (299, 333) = 1.87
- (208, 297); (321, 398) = 1.42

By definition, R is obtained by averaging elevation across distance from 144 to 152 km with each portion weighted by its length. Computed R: 16.8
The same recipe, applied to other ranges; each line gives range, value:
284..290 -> 16.2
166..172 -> 12.8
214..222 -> 20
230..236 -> 13.1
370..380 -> 24.7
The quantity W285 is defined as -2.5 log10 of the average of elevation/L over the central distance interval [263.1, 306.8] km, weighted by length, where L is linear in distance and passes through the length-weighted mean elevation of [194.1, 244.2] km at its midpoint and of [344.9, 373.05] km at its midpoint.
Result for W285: 0.14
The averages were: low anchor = 17.1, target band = 17.3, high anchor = 22.6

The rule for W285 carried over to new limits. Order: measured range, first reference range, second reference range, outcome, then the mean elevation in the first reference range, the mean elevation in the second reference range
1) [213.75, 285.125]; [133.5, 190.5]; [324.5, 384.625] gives 0.17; 16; 23.1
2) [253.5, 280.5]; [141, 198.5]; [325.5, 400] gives 0.15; 16.5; 23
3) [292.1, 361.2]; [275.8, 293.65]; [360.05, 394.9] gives -0.09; 17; 23.5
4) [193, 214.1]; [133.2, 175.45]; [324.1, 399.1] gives -0.12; 15.5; 23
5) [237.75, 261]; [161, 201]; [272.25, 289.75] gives 0.29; 16.6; 18.6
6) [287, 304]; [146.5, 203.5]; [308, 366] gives 0.40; 16.8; 22.9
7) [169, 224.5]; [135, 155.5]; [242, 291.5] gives -0.12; 16.3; 16.4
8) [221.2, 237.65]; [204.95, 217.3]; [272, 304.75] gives 0.17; 19.3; 17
